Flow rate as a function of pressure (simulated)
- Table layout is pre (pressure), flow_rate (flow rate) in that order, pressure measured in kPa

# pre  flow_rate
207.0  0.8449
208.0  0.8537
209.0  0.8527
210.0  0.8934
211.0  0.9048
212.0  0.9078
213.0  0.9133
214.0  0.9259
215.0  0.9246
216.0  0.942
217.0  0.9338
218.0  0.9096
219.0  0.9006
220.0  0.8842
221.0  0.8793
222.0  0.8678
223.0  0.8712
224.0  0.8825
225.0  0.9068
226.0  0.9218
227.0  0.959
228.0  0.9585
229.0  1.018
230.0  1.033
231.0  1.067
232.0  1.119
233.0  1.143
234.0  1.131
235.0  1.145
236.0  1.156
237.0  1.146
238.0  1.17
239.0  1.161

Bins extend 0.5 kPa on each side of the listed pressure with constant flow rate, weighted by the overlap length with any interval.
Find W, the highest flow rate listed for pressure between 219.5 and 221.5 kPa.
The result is 0.8842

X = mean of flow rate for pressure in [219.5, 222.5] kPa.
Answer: 0.877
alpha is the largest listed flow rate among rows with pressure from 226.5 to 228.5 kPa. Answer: 0.959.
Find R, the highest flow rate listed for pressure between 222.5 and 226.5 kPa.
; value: 0.9218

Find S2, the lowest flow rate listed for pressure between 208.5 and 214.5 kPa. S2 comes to 0.8527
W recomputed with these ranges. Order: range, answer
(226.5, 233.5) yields 1.143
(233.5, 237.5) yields 1.156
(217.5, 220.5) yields 0.9096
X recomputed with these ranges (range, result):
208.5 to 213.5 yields 0.894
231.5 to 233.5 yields 1.13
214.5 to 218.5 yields 0.927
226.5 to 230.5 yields 0.992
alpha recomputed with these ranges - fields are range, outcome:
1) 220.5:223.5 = 0.8793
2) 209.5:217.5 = 0.942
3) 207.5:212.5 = 0.9078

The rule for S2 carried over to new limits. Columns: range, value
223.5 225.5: 0.8825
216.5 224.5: 0.8678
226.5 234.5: 0.9585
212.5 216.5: 0.9133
